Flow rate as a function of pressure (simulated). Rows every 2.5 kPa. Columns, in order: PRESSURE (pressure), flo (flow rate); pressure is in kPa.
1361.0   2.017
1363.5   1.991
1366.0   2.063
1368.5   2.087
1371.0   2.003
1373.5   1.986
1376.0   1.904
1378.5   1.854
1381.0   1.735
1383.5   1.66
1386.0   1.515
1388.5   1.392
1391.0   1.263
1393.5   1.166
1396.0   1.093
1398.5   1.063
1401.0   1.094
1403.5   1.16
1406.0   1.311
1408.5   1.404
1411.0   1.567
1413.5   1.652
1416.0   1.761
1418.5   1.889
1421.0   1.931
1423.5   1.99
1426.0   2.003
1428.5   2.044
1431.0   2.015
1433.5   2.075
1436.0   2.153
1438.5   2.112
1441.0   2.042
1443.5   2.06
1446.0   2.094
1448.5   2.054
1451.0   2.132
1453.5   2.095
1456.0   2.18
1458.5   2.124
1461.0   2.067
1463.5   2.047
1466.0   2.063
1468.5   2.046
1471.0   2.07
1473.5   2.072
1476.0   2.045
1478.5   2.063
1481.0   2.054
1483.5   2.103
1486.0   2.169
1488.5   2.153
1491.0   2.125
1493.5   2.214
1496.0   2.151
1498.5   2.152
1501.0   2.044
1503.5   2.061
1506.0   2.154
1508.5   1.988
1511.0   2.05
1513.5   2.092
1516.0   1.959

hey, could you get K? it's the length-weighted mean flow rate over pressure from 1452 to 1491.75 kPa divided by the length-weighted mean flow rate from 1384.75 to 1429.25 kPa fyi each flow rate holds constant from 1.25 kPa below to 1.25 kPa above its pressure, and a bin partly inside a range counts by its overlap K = 1.4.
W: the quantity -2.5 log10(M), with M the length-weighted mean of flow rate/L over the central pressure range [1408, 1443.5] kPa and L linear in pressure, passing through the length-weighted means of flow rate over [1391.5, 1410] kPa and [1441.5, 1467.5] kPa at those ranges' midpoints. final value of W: -0.191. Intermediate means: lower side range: 1.19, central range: 1.92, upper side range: 2.09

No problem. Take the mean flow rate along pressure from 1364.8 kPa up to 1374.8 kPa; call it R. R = 2.03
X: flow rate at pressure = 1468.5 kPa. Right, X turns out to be 2.046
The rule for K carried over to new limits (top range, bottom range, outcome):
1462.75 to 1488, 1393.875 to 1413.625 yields 1.64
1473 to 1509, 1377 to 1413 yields 1.52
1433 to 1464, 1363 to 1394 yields 1.20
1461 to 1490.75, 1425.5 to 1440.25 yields 1.01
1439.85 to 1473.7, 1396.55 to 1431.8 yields 1.29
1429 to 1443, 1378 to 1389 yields 1.27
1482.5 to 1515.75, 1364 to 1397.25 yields 1.26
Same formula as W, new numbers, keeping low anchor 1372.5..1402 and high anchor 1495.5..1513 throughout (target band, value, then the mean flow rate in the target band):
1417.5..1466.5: -0.171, 2.06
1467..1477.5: -0.077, 2.06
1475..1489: -0.068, 2.1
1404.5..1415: 0.079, 1.48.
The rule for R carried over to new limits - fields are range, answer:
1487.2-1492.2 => 2.14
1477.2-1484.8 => 2.07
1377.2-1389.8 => 1.63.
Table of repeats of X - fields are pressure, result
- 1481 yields 2.054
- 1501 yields 2.044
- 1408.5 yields 1.404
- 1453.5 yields 2.095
